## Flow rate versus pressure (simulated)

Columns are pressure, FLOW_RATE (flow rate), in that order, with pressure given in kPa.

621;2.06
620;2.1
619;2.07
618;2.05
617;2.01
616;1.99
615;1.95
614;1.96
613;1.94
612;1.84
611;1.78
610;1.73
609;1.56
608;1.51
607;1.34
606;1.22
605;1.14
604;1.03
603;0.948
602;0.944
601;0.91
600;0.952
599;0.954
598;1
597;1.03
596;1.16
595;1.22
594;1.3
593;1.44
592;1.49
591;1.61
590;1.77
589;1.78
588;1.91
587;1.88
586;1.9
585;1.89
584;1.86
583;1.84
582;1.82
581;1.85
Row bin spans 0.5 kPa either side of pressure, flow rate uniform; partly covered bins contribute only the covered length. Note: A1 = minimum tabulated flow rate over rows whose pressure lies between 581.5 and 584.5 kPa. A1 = 1.82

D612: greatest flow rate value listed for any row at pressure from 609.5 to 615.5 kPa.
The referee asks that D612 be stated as 1.96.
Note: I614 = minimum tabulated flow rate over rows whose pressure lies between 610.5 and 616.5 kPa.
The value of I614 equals 1.78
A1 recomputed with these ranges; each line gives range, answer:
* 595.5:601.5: 0.91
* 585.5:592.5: 1.49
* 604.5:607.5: 1.14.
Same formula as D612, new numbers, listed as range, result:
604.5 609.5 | 1.56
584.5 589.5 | 1.91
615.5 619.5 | 2.07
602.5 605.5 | 1.14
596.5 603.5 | 1.03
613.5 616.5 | 1.99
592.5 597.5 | 1.44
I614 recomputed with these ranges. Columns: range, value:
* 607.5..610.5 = 1.51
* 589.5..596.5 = 1.16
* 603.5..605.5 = 1.03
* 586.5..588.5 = 1.88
